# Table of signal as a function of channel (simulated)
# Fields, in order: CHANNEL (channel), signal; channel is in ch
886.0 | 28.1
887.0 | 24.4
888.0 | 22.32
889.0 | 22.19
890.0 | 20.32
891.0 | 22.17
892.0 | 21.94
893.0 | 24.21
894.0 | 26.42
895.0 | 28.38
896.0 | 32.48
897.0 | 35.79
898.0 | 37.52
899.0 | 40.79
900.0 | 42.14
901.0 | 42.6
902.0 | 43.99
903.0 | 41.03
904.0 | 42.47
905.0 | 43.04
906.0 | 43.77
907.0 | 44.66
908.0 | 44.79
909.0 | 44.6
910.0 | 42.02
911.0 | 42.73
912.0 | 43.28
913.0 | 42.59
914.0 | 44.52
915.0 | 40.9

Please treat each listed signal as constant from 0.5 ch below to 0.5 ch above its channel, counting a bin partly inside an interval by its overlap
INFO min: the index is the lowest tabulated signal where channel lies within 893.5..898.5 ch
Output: 26.42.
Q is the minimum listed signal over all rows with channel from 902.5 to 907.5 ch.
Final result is 41.03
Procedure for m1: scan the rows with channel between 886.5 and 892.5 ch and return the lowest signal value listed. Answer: 20.32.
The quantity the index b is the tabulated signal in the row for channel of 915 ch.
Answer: 40.9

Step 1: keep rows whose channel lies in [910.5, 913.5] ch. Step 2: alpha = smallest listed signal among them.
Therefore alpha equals 42.59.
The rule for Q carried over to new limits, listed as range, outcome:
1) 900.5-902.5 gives 42.6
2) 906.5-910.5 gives 42.02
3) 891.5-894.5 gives 21.94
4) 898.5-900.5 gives 40.79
